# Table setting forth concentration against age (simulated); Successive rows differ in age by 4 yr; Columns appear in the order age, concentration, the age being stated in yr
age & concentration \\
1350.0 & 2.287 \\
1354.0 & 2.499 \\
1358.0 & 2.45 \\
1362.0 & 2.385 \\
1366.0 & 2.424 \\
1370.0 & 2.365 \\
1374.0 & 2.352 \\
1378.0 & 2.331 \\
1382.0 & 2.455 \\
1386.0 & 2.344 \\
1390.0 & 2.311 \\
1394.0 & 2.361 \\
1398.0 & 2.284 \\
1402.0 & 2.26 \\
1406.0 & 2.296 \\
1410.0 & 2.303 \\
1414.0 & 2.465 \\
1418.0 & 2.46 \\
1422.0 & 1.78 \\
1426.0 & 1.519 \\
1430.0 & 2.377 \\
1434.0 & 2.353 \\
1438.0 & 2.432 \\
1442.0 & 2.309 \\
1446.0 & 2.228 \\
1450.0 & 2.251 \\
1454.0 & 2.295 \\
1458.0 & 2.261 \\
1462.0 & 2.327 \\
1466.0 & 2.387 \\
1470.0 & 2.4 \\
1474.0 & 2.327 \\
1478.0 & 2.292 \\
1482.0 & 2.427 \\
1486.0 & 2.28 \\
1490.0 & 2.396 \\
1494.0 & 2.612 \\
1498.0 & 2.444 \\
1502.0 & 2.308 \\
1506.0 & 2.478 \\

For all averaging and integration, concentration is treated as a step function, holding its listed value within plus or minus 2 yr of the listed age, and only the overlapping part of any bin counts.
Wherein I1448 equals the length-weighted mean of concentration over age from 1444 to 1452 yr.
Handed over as 2.24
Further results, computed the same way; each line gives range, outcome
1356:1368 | 2.42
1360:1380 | 2.37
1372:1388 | 2.37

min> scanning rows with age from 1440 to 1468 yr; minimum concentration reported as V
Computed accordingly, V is 2.228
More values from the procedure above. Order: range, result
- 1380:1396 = 2.311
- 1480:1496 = 2.28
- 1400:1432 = 1.519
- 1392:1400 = 2.284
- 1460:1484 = 2.292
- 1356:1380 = 2.331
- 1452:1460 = 2.261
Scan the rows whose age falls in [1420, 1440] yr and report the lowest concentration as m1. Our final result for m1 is 1.519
